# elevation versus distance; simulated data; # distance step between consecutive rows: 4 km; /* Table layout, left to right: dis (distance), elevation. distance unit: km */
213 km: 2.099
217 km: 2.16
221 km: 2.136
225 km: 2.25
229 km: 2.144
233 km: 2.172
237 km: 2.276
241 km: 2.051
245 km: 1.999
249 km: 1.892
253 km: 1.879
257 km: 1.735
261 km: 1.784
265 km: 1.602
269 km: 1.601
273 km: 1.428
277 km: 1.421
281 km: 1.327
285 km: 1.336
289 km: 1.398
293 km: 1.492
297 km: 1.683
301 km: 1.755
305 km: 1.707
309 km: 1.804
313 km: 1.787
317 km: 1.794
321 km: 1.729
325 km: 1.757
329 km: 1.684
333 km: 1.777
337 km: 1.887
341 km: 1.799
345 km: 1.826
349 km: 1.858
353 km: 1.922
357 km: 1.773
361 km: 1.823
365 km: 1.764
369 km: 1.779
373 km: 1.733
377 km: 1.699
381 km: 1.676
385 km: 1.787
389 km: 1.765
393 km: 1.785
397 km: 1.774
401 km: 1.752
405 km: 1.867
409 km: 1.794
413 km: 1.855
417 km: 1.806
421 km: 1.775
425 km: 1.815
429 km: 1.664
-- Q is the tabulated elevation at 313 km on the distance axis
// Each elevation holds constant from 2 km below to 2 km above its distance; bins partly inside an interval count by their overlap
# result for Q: 1.787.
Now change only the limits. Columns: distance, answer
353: 1.922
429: 1.664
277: 1.421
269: 1.601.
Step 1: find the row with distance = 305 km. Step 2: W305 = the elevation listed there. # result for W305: 1.707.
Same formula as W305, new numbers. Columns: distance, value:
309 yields 1.804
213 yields 2.099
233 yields 2.172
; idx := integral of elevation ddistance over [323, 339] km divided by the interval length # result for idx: 1.78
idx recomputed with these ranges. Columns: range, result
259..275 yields 1.6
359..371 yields 1.79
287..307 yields 1.61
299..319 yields 1.77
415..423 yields 1.79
